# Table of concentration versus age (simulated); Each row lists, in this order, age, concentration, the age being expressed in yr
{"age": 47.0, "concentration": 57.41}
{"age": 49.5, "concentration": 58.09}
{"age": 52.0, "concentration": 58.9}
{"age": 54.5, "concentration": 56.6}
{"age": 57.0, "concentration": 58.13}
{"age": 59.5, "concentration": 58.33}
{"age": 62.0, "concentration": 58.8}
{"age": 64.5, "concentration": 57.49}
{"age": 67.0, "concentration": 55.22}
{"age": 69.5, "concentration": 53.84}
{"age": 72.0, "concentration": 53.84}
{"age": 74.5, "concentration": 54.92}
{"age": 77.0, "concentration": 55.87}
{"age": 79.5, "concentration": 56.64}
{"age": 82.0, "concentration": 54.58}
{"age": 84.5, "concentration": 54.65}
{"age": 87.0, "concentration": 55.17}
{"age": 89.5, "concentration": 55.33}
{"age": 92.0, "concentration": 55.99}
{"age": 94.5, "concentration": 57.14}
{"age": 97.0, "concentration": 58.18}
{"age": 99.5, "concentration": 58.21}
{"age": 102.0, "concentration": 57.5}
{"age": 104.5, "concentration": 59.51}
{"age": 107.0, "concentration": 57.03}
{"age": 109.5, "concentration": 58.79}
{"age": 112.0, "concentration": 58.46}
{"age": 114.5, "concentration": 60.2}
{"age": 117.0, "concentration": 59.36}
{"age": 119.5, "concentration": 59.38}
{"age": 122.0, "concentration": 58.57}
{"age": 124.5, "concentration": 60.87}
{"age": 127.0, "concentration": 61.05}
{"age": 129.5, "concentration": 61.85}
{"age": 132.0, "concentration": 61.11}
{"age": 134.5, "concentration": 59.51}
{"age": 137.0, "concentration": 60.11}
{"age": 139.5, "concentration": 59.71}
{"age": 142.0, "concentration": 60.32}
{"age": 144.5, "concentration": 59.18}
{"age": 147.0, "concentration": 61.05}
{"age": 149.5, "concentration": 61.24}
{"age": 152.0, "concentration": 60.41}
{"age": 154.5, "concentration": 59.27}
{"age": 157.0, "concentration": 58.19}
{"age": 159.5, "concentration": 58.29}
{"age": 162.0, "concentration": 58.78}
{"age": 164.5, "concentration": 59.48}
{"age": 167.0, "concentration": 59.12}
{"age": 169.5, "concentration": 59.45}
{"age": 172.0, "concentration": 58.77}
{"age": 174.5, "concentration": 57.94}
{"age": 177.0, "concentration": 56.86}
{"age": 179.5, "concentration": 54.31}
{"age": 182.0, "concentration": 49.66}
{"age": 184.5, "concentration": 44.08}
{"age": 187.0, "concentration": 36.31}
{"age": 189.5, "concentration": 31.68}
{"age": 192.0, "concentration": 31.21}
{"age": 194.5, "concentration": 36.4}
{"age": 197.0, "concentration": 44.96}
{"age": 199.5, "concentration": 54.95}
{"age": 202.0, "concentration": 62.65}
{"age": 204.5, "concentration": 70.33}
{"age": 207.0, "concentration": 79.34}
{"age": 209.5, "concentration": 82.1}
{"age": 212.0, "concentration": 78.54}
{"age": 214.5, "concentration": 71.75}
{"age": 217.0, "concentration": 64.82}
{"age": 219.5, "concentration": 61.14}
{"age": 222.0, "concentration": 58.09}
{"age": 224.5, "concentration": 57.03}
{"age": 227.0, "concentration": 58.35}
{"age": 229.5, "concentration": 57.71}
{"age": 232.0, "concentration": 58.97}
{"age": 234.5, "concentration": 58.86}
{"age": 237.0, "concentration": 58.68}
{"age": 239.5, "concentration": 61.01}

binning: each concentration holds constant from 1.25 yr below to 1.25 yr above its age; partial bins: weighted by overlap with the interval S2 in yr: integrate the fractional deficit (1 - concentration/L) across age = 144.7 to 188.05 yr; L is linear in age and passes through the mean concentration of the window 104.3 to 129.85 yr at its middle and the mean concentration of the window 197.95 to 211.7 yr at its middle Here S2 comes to 6.0 yr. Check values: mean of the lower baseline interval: 59.5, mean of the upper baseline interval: 69.9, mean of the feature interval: 56.2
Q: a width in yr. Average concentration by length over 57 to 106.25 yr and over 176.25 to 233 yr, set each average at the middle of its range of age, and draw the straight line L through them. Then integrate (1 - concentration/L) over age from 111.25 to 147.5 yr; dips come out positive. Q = -2.29 yr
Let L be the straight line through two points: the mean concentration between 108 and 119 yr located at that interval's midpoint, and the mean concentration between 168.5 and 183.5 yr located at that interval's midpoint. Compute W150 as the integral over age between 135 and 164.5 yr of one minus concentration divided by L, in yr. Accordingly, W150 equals -1.2 yr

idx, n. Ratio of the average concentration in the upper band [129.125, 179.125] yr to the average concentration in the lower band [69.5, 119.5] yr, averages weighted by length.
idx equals 1.04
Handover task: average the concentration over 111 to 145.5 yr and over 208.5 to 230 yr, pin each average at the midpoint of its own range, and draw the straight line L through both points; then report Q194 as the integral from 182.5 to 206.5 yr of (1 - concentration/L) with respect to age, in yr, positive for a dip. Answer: 6.4 yr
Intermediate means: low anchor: 60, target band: 47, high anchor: 65.6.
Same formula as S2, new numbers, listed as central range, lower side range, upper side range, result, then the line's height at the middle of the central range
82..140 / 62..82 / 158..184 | -2.5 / 56.1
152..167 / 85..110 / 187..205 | -2.7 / 50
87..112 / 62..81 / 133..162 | -0.1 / 57.1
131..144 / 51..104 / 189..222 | -0.5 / 58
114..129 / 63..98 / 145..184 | -0.9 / 56.8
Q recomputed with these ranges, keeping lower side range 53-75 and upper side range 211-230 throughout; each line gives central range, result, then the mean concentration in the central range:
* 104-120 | -0.1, 58.9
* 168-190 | 3.9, 50.6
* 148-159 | 0.1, 59.7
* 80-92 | 0.5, 55.1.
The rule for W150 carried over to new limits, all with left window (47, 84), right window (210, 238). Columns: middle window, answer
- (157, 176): 0.54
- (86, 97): 0.26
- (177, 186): 1.63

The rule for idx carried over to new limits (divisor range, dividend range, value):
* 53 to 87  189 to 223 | 1.07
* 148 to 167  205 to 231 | 1.13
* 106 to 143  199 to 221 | 1.17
